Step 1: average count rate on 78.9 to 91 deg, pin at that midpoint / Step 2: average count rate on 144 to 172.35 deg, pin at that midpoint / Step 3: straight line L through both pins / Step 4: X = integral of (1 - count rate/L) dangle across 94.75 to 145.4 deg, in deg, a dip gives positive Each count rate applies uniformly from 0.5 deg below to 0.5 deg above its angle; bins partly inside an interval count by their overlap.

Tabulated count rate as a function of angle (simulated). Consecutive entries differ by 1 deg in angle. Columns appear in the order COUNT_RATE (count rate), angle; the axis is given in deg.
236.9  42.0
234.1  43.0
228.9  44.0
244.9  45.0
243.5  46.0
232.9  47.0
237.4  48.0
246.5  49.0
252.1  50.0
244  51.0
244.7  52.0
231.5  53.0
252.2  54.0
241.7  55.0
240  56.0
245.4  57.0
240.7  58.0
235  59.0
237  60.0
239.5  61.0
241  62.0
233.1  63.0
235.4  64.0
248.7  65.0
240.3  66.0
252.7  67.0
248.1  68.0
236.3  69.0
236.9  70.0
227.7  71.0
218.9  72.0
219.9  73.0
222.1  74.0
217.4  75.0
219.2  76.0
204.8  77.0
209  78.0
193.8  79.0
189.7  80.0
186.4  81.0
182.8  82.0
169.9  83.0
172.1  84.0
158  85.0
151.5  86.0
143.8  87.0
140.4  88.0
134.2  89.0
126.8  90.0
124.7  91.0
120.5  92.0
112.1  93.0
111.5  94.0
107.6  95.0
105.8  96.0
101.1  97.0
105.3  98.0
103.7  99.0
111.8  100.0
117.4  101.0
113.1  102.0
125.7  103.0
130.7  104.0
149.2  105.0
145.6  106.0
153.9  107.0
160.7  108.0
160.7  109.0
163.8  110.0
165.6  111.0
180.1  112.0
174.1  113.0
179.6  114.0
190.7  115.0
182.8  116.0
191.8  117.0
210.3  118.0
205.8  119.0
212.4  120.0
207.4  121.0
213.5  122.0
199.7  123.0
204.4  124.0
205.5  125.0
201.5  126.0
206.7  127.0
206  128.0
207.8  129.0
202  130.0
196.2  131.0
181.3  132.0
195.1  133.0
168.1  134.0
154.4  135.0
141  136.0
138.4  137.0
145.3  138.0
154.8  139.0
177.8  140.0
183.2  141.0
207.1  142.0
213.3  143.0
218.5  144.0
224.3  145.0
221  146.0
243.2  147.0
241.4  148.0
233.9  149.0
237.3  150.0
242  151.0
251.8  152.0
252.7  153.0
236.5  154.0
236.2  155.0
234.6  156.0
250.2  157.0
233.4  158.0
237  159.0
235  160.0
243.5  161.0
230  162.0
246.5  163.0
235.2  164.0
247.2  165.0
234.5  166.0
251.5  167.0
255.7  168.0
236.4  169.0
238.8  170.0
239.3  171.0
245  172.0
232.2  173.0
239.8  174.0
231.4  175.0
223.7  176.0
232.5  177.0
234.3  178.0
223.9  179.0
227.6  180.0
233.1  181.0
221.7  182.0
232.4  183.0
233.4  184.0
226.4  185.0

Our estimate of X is 7.2 deg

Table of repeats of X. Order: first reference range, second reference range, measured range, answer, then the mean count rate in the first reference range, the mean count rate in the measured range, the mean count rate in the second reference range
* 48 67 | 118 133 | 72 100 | 8.61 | 242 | 157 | 204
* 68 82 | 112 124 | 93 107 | 5.85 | 214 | 119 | 197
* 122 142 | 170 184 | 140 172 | -3.77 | 184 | 234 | 232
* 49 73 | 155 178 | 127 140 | 3.45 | 240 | 176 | 239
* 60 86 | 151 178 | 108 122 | 2.47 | 215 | 187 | 240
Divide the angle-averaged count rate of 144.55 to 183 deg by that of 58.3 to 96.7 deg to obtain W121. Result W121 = 1.24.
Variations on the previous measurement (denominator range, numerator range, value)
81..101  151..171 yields 1.83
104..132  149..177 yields 1.28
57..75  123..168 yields 0.91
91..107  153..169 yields 2.03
